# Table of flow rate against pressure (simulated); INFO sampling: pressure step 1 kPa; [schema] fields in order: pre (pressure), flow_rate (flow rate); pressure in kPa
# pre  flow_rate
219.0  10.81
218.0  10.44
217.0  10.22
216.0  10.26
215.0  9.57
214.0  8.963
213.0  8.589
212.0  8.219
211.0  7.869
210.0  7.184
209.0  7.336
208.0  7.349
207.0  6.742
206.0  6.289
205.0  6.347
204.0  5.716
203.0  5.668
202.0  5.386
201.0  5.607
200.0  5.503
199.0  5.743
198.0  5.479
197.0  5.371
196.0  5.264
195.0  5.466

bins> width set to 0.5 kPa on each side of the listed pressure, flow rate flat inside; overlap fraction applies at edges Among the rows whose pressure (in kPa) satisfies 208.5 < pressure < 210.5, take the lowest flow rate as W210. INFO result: 7.184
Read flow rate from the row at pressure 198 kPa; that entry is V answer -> 5.479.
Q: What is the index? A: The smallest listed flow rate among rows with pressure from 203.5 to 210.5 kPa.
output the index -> 5.716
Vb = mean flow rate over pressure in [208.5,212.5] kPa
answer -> 7.65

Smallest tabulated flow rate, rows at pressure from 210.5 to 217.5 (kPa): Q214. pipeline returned 7.869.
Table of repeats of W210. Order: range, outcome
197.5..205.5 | 5.386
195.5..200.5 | 5.264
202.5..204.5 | 5.668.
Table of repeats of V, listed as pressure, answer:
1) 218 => 10.44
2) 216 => 10.26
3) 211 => 7.869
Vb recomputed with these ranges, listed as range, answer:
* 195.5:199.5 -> 5.46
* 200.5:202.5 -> 5.5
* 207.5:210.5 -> 7.29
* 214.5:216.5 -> 9.91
